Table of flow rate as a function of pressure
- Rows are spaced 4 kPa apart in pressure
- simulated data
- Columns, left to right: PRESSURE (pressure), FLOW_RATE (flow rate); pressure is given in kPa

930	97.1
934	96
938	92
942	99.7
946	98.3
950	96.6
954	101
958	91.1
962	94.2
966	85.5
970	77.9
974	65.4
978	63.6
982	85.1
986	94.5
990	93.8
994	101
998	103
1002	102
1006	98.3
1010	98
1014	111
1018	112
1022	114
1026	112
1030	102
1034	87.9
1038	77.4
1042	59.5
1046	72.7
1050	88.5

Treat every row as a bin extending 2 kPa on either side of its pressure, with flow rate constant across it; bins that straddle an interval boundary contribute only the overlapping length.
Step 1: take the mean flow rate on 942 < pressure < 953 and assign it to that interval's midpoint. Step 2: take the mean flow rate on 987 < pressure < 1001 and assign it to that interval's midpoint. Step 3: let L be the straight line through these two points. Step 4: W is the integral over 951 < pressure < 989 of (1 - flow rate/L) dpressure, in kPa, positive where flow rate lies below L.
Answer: 5.31 kPa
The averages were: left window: 98.2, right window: 99.1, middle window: 84.8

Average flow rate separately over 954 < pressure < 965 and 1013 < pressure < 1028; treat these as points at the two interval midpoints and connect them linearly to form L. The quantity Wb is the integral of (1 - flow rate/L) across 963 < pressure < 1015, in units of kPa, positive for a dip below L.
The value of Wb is 6.34 kPa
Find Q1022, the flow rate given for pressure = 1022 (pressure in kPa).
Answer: 114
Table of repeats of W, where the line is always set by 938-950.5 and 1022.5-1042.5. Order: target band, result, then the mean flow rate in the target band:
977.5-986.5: 1.3 kPa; 81.7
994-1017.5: -2.4 kPa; 103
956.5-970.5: 1.2 kPa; 88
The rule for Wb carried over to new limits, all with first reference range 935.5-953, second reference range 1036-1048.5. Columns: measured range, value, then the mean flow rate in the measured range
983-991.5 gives -0.8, 93.1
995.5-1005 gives -2.3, 102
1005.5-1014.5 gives -2.6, 102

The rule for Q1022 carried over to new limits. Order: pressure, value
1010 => 98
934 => 96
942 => 99.7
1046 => 72.7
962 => 94.2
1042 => 59.5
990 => 93.8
